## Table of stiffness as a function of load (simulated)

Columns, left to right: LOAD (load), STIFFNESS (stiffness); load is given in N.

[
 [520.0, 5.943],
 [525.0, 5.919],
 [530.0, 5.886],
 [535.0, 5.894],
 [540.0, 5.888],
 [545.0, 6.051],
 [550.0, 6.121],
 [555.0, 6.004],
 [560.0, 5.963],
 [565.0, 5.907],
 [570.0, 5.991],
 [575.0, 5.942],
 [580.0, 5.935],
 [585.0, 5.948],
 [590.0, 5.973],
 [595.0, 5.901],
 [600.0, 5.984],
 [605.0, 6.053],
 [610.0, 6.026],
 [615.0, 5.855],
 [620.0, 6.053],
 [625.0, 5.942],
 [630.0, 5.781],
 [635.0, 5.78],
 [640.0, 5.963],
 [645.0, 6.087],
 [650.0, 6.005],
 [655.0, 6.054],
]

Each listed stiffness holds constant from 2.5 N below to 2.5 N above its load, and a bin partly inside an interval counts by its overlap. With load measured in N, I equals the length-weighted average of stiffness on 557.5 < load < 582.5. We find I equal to 5.95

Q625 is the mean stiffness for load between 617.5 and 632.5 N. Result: 5.93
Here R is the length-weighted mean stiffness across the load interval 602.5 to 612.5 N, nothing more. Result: 6.04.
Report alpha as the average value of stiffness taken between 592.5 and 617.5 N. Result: 5.96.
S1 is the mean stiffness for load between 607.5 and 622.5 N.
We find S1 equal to 5.98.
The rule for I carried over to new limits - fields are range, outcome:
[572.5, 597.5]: 5.94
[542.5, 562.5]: 6.03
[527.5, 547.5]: 5.93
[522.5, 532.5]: 5.9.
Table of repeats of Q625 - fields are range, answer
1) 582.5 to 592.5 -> 5.96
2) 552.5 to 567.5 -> 5.96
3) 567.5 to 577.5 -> 5.97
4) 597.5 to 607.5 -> 6.02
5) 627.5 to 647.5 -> 5.9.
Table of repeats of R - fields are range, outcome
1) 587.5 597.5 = 5.94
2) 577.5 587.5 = 5.94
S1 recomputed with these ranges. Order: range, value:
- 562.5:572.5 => 5.95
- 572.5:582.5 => 5.94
